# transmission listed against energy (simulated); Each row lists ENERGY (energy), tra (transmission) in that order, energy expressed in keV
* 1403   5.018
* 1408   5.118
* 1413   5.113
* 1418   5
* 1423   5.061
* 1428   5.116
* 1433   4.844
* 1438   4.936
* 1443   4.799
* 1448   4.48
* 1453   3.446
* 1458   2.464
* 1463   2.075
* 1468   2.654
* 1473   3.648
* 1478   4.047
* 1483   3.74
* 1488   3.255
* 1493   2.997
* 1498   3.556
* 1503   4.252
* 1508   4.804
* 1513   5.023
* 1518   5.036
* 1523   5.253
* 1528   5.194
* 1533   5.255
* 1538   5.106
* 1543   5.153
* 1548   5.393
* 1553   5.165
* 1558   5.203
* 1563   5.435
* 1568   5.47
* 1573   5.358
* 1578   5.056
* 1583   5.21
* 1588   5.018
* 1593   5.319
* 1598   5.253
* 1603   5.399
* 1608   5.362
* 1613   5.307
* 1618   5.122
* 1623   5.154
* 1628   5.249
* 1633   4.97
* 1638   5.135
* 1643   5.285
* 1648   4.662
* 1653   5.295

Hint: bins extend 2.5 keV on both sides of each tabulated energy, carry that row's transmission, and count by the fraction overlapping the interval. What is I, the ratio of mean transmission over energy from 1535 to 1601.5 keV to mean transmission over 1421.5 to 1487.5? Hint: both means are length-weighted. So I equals 1.3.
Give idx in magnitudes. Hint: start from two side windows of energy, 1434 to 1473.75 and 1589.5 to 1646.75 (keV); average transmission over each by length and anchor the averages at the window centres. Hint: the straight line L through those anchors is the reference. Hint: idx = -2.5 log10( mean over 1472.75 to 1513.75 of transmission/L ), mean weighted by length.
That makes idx 0.029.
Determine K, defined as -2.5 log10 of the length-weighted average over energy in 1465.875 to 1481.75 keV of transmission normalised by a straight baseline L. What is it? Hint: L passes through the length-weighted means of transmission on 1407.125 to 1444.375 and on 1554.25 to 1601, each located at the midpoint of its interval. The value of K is 0.41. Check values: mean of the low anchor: 5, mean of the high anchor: 5.26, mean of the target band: 3.49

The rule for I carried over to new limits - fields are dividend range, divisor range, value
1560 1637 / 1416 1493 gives 1.33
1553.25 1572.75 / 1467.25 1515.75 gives 1.39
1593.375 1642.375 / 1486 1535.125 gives 1.17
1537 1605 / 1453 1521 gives 1.44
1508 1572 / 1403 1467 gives 1.20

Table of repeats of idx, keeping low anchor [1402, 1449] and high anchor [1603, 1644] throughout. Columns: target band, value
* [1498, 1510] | 0.17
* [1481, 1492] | 0.42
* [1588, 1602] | -0.02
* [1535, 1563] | -0.02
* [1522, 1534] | -0.03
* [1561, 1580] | -0.04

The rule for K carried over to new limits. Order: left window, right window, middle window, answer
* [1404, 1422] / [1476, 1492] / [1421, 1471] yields 0.12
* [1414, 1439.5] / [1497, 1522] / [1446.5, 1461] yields 0.41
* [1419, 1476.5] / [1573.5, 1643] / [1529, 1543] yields -0.12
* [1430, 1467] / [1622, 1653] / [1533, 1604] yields -0.14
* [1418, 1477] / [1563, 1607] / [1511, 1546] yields -0.09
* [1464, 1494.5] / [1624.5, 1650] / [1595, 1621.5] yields -0.12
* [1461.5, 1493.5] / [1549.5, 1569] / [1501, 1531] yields -0.17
